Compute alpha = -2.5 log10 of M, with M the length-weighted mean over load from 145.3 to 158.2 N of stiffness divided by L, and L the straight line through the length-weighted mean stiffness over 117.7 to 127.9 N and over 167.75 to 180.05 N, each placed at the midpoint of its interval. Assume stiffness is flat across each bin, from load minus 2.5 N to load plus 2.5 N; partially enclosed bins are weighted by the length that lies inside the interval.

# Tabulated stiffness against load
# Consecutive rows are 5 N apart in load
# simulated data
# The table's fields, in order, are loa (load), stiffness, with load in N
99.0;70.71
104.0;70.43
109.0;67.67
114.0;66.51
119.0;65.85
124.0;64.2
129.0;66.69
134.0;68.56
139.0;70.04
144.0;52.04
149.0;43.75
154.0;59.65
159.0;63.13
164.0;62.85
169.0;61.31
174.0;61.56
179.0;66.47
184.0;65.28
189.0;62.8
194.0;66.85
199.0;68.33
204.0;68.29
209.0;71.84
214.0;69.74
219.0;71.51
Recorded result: 0.20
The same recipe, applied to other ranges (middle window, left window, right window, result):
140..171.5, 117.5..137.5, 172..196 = 0.138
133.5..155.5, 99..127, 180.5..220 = 0.167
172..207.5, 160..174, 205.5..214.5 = 0.013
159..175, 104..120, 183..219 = 0.094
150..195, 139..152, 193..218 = -0.044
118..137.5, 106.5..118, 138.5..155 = -0.091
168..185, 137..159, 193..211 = -0.009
